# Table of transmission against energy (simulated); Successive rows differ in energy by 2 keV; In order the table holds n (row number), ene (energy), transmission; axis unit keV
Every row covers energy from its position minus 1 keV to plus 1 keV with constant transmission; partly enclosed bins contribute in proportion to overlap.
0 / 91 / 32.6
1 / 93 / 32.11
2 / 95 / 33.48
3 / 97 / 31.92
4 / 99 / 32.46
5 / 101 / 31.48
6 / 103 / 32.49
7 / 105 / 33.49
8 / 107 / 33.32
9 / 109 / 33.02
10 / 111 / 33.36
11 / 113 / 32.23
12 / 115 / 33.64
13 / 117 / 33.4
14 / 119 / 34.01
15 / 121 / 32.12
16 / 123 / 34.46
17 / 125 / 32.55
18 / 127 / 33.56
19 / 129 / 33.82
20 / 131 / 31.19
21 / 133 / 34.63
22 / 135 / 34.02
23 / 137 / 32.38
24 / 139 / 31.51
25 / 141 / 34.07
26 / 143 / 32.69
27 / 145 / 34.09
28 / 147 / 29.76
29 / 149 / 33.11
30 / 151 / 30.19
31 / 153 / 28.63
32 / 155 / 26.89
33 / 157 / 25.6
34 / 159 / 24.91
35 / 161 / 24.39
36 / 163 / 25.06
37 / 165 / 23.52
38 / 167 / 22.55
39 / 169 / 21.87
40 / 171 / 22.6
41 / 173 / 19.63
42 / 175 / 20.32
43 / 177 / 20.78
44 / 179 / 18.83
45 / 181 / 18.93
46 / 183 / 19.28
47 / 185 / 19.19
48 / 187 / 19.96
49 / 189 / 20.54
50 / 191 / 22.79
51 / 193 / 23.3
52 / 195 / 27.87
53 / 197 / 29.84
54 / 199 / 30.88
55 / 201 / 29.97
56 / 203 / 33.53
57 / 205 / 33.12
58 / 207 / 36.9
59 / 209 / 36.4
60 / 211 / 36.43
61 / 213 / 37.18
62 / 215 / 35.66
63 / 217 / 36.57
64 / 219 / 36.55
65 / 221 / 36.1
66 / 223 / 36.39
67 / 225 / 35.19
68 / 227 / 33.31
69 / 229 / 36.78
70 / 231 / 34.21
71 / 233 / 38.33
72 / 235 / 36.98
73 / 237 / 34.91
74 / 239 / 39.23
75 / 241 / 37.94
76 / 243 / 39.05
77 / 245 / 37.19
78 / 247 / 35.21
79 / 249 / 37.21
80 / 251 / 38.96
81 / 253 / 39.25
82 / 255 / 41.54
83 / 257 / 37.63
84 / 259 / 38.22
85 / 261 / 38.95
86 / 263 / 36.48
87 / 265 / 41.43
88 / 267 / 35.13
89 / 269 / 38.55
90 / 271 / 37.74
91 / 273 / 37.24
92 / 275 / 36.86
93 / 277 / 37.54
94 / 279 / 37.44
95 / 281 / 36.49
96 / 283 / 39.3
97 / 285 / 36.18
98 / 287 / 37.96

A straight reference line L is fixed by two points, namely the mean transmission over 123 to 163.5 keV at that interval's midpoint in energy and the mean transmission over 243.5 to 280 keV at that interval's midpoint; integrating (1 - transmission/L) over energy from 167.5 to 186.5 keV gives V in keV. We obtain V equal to 7.30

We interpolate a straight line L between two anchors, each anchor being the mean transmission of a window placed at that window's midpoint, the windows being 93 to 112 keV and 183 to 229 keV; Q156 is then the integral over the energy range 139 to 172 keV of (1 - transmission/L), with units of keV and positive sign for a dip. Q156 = 4.5 keV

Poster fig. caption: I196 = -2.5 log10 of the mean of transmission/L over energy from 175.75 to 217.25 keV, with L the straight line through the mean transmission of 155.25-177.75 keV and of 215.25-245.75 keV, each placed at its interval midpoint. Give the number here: 0.07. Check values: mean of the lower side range 23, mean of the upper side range 36.6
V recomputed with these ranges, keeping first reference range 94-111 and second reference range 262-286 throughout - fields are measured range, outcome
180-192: 5.1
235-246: -0.3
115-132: 0.1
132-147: 0.3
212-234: 0.1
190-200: 2.4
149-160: 2.1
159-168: 2.7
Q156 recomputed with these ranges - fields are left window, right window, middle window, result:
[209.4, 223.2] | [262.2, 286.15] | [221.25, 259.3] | -0.3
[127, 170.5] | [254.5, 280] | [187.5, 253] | 0.9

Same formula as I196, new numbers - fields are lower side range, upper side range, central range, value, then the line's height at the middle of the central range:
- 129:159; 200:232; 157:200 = 0.41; 33.2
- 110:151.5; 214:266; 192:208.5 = 0.16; 35.7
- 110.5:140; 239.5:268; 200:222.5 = 0.04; 36.5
